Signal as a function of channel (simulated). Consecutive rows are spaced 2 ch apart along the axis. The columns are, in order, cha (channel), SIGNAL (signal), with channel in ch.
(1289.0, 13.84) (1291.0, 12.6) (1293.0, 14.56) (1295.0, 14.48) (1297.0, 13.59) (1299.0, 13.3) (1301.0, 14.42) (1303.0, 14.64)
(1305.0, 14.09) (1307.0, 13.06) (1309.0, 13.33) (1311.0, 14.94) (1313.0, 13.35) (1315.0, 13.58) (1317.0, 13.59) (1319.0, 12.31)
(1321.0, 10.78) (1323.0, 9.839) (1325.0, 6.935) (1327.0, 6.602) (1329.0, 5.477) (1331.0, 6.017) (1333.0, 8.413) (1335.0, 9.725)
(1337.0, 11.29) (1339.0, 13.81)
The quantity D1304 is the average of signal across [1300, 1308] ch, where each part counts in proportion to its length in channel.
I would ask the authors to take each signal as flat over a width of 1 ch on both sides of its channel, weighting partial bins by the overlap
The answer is 14.1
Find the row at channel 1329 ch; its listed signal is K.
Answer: 5.477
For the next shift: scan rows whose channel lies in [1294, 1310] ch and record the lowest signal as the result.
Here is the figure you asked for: 13.06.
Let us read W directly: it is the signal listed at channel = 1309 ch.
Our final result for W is 13.33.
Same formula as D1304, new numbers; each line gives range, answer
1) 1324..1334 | 6.69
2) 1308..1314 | 13.9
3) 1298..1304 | 14.1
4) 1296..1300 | 13.4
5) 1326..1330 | 6.04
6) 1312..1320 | 13.2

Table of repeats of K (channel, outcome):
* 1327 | 6.602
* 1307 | 13.06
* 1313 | 13.35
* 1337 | 11.29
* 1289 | 13.84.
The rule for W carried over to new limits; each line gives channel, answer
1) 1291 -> 12.6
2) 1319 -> 12.31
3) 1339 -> 13.81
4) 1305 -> 14.09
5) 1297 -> 13.59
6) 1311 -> 14.94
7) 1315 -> 13.58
